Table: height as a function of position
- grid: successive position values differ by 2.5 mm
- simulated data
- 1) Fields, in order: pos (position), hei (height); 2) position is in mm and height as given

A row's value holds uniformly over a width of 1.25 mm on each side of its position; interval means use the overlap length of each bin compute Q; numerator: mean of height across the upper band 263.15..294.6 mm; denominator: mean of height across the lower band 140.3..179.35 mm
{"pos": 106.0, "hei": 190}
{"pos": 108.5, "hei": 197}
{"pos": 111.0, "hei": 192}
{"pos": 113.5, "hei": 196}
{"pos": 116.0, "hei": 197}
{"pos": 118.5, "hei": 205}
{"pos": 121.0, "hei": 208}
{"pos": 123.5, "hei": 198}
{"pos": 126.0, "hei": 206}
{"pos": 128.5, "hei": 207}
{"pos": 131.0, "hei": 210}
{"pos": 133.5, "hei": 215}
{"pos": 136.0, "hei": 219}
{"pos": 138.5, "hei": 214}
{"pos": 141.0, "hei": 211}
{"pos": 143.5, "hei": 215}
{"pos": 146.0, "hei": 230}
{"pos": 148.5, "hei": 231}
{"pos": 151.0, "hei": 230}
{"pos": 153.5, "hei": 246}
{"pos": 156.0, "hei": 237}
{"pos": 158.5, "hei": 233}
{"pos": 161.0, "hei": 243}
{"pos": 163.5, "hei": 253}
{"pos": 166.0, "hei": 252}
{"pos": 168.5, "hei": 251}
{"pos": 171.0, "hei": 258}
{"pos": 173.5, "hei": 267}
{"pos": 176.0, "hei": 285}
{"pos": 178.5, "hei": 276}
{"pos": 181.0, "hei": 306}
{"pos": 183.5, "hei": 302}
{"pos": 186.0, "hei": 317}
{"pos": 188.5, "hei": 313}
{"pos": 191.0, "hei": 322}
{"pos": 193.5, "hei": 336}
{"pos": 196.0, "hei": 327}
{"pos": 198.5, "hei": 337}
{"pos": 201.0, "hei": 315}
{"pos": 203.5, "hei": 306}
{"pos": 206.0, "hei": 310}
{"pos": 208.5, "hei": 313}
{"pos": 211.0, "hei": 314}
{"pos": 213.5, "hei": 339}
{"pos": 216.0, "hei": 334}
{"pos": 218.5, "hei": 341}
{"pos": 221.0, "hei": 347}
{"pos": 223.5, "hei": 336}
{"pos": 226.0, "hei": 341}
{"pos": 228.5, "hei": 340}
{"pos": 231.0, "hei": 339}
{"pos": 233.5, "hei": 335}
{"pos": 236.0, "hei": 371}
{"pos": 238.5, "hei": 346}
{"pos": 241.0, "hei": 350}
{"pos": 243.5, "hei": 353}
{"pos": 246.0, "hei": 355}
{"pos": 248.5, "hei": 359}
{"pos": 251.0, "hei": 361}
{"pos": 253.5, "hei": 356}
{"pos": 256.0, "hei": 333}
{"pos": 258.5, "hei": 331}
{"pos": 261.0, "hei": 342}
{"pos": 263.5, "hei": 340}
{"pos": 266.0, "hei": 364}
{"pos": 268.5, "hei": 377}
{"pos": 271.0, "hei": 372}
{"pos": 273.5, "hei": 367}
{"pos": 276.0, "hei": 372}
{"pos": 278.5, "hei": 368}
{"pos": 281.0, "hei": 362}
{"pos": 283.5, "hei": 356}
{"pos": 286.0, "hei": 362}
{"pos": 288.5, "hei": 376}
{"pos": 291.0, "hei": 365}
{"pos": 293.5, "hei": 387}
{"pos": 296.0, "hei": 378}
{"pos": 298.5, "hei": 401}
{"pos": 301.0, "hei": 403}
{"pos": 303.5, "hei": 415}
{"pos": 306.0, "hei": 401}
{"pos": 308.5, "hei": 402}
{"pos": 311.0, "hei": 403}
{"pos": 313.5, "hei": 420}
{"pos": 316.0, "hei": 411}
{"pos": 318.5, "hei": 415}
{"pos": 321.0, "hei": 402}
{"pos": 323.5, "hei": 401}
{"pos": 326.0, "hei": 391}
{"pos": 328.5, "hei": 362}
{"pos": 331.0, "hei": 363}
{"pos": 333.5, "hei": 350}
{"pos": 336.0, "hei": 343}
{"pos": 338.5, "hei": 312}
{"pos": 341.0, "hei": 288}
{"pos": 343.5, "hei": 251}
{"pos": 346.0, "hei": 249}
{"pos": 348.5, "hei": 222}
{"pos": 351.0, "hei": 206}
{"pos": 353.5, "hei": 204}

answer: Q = 1.50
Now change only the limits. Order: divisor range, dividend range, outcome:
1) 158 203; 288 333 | 1.36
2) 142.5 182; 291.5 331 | 1.59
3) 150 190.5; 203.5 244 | 1.26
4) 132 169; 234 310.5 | 1.59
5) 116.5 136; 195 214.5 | 1.54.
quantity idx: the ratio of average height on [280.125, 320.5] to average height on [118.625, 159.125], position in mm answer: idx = 1.79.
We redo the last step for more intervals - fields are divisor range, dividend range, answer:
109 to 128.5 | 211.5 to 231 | 1.69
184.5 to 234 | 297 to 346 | 1.14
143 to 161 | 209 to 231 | 1.44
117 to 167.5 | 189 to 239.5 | 1.49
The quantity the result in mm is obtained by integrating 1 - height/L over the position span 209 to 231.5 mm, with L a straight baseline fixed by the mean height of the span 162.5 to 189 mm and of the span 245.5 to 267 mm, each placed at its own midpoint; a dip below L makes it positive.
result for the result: -1.3 mm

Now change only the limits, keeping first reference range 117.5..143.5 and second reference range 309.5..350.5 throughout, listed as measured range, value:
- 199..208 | -1.84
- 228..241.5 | -3.16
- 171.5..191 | -4.05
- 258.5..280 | -3.94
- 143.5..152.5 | -0.29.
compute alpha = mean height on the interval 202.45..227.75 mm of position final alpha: 329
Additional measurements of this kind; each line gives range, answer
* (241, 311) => 369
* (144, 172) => 241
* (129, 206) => 265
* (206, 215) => 321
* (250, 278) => 356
